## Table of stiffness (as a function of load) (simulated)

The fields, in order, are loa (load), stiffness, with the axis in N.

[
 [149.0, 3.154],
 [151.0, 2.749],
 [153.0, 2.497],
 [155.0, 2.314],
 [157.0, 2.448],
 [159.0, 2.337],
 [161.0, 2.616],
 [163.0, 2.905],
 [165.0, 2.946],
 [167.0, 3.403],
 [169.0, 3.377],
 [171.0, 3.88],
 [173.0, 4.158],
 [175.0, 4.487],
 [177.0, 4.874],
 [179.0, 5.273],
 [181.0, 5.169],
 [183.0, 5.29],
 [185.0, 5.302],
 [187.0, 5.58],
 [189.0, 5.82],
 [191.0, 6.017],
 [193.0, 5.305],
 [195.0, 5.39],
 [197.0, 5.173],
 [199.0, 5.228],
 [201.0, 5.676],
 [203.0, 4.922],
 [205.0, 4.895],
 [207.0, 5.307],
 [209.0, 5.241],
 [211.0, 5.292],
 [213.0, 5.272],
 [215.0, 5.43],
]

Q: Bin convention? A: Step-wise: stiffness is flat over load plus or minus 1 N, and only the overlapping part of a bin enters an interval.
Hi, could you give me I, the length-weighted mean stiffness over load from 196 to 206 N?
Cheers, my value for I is 5.18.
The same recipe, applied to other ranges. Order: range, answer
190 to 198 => 5.47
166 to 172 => 3.55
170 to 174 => 4.02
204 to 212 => 5.18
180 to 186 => 5.25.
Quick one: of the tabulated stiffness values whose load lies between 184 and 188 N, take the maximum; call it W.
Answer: 5.58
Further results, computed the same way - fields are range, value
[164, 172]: 3.88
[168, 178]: 4.874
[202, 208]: 5.307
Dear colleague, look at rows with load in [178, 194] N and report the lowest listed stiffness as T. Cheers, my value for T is 5.169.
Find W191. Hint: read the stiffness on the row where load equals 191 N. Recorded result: 6.017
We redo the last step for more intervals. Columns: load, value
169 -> 3.377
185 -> 5.302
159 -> 2.337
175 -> 4.487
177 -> 4.874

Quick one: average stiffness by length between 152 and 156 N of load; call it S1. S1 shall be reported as 2.41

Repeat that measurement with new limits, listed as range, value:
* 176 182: 5.11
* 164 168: 3.17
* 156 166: 2.65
